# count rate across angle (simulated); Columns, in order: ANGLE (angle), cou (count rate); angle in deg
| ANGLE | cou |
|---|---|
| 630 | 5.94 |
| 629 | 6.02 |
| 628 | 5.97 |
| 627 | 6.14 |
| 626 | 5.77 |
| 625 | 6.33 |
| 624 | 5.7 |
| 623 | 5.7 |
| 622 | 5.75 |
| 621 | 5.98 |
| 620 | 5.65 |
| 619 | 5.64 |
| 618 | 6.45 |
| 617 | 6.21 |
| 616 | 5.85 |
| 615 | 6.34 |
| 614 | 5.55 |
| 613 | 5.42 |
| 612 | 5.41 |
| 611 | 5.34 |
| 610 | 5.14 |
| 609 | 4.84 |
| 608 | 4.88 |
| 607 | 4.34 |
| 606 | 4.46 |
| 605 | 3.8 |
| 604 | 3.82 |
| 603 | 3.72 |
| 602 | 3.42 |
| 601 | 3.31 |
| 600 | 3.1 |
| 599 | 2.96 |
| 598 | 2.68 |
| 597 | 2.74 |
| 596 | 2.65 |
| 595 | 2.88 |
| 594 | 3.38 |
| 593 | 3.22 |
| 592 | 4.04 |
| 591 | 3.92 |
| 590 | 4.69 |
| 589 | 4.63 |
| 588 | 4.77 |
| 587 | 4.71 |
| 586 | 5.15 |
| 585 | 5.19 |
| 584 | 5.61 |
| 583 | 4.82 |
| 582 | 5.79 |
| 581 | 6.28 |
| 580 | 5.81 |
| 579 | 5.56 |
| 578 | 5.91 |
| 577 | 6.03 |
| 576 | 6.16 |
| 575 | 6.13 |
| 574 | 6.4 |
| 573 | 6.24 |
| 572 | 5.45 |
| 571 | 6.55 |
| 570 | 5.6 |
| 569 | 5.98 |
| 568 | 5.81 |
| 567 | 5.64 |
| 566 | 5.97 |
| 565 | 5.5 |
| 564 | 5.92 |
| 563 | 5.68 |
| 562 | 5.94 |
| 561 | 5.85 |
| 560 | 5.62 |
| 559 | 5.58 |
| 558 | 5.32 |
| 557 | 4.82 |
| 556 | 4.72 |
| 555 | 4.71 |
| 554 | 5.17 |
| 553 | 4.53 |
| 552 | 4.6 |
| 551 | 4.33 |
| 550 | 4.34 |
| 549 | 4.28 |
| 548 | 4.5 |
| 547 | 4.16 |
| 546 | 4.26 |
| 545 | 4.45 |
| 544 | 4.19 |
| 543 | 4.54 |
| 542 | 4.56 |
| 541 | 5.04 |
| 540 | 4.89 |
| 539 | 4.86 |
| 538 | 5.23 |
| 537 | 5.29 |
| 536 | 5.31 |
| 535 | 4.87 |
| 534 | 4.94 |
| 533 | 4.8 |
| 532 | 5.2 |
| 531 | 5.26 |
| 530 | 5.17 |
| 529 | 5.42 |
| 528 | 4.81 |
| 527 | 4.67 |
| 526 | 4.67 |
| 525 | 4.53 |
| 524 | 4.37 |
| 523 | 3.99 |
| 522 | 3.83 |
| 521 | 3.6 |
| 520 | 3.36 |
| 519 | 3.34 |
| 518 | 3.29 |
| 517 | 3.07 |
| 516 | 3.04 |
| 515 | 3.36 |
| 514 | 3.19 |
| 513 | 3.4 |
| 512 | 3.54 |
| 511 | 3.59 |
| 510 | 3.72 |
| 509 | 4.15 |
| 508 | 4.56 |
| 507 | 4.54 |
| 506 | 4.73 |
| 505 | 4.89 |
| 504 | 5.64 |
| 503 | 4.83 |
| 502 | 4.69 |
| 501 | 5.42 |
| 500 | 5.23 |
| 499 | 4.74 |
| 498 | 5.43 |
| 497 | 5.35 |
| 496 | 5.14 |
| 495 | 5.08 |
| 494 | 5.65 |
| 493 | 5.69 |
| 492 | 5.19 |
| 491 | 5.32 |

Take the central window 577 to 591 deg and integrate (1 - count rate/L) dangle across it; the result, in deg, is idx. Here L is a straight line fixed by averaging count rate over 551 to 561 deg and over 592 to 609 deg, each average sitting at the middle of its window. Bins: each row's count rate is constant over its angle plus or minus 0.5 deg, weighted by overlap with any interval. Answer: -4.1 deg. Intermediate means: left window 5.02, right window 3.52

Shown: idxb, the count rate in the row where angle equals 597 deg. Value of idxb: 2.74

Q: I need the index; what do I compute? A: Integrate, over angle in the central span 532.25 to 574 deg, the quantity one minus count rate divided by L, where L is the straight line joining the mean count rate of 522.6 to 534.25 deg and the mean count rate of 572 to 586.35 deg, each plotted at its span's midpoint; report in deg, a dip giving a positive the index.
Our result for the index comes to 1.3 deg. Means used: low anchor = 4.82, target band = 5.14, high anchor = 5.79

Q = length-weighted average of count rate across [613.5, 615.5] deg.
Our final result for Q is 5.95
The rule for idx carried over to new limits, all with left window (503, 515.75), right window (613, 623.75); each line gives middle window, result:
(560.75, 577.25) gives -2.8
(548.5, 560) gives 0.1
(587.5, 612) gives 7.4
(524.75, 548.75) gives -1.4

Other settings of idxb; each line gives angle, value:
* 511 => 3.59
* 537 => 5.29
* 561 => 5.85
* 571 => 6.55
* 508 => 4.56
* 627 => 6.14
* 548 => 4.5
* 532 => 5.2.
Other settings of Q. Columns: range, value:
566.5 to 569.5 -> 5.81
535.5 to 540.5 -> 5.12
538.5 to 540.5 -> 4.88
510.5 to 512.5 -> 3.56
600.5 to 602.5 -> 3.37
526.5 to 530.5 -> 5.02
